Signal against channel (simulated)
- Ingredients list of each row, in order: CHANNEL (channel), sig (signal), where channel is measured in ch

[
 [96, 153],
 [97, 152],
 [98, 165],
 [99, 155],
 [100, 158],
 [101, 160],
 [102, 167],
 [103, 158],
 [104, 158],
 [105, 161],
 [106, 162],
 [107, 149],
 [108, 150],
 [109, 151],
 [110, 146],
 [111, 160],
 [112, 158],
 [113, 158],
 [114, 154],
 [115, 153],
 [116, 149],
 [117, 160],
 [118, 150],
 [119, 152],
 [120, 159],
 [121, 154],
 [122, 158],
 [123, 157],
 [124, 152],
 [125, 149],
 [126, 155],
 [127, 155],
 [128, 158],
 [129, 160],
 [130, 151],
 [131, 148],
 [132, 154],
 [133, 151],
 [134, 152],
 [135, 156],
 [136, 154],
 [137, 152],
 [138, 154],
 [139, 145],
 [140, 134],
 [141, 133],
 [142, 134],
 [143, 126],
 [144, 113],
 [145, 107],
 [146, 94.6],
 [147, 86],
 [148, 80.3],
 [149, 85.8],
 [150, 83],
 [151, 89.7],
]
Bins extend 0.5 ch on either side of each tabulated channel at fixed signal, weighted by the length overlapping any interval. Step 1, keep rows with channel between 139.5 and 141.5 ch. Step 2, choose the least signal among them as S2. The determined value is 133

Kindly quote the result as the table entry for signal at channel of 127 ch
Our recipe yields 155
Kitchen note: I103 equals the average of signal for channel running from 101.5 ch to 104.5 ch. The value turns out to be 161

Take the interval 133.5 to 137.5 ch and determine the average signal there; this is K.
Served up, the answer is 154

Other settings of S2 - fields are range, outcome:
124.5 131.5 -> 148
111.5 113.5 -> 158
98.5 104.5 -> 155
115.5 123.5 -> 149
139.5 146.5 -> 94.6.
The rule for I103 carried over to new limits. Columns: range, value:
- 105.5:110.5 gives 152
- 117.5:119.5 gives 151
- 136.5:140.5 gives 146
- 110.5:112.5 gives 159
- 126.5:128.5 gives 156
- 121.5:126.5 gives 154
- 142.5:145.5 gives 115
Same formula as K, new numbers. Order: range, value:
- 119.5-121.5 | 156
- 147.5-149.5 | 83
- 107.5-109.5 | 150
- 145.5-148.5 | 87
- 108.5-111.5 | 152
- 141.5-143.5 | 130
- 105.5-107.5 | 156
